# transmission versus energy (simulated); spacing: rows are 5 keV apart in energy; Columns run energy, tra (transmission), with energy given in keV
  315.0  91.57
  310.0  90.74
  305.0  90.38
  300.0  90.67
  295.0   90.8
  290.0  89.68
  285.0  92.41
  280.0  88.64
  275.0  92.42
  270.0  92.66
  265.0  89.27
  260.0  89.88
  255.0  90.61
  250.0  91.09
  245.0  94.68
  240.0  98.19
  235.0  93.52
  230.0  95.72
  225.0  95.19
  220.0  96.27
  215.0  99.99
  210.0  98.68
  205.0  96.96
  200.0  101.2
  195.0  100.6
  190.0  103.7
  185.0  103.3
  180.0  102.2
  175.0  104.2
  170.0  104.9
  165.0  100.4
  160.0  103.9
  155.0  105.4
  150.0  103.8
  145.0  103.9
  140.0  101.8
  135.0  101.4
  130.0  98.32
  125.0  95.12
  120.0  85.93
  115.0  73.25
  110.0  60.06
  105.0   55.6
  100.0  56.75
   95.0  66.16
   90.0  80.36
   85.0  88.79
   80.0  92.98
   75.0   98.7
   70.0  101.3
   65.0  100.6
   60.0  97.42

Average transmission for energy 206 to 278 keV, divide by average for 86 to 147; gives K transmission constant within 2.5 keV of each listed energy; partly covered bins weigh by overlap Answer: 1.2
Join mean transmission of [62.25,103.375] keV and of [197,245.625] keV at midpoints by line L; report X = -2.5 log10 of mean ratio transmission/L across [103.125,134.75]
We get 0.11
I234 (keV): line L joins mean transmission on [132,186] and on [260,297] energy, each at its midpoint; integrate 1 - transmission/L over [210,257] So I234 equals 0.1 keV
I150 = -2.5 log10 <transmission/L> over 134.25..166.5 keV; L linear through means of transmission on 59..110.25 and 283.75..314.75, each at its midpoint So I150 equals -0.212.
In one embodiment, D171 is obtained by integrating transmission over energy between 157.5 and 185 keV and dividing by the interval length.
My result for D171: 103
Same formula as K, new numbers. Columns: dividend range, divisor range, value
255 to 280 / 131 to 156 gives 0.88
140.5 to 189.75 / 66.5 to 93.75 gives 1.13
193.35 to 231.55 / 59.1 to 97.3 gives 1.08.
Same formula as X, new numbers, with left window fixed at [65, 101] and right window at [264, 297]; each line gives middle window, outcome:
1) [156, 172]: -0.17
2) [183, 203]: -0.15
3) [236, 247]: -0.07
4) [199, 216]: -0.11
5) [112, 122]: 0.11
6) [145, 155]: -0.19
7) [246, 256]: -0.02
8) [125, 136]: -0.13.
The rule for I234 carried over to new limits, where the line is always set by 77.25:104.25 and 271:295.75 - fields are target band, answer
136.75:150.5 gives -3.96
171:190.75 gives -4.90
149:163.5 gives -4.16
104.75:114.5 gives 1.99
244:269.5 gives -0.63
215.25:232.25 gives -1.99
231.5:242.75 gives -1.10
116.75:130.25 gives -2.19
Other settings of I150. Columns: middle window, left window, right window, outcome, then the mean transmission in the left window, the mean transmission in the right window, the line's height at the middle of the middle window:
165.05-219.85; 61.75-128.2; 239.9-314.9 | -0.17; 81.6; 91.3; 86.7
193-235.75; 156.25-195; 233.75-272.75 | 0.00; 103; 92.5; 97.8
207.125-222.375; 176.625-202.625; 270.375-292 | 0.01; 102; 91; 99.2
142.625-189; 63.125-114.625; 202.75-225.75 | -0.15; 79.6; 97.6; 90.6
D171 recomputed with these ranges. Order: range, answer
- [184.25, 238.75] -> 98.5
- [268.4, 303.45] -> 91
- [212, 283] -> 93.5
